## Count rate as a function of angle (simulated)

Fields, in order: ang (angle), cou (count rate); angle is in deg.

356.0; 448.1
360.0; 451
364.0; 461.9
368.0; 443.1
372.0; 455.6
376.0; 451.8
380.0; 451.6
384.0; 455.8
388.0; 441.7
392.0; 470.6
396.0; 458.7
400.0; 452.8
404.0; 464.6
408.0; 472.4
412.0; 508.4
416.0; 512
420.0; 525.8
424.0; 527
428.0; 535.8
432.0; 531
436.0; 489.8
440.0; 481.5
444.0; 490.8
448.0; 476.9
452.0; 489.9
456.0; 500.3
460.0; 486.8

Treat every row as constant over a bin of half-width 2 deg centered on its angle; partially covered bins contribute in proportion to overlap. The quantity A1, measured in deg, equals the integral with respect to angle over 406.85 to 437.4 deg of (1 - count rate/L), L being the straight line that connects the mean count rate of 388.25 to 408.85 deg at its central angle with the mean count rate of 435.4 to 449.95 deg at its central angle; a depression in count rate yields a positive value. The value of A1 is -2.62 deg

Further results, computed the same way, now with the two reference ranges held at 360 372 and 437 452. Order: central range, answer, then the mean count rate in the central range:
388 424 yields -1.1 deg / 483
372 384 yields 0.1 deg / 453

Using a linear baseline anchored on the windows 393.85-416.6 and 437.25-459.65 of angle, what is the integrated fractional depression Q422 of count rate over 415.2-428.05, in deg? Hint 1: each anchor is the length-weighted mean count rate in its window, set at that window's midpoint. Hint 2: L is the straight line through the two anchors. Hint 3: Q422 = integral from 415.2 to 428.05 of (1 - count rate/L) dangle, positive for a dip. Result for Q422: -1.18 deg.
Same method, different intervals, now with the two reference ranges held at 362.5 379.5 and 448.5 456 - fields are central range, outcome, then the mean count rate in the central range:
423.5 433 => -1.1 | 532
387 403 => 0.2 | 457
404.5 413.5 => -0.3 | 485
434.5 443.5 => 0.0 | 486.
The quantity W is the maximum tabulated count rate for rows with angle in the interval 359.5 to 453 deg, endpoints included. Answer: 535.8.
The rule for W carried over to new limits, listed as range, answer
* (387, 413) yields 508.4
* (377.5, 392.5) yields 470.6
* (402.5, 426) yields 527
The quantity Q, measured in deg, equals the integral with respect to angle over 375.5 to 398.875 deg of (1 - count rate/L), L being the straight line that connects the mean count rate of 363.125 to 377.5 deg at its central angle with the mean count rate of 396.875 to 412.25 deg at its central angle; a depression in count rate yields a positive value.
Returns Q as 0.29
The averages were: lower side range 452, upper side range 470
